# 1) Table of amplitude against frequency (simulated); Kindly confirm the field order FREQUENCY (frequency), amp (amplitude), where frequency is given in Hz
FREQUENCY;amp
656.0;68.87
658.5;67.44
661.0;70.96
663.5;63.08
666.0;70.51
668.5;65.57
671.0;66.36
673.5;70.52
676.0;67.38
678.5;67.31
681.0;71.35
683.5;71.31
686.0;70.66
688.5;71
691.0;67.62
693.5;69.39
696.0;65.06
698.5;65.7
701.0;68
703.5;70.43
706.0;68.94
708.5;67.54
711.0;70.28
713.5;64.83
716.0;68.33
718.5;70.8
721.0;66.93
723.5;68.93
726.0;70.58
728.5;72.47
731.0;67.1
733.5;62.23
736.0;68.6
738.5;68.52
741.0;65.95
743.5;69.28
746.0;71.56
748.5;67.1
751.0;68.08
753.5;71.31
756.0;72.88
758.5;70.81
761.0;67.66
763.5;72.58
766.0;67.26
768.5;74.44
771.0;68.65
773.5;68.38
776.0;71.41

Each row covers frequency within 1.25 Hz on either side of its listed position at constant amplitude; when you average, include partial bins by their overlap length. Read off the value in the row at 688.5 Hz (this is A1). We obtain 71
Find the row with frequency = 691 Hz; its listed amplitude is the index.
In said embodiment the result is 67.62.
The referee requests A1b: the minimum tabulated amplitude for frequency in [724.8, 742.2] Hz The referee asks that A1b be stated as 62.23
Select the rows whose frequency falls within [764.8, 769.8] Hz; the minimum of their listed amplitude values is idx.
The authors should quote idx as 67.26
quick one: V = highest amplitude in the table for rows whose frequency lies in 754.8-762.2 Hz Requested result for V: 72.88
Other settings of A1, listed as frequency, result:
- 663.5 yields 63.08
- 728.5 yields 72.47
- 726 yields 70.58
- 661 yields 70.96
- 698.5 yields 65.7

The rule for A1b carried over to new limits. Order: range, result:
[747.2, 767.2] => 67.1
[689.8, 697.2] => 65.06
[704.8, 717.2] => 64.83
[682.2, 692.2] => 67.62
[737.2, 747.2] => 65.95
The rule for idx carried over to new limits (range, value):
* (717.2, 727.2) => 66.93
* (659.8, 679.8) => 63.08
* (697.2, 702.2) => 65.7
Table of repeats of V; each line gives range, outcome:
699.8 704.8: 70.43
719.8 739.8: 72.47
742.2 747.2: 71.56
